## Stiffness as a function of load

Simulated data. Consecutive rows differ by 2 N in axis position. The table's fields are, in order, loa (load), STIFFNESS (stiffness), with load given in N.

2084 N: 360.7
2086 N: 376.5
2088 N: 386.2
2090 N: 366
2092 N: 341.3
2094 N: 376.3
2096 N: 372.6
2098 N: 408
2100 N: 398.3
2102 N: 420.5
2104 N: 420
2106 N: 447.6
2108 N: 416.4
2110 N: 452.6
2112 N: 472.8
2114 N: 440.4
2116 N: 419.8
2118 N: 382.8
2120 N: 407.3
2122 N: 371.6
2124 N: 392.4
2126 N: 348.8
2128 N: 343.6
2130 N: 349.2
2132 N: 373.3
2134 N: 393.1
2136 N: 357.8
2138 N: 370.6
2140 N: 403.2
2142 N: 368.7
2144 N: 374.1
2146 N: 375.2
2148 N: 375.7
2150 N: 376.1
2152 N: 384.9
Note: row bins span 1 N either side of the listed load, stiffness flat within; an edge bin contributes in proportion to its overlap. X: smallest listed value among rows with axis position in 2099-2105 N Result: 398.3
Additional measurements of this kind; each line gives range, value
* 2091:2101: 341.3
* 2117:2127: 348.8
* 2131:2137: 357.8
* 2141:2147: 368.7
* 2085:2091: 366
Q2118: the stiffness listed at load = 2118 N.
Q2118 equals 382.8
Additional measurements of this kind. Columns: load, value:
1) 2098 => 408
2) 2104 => 420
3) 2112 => 472.8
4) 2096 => 372.6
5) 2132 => 373.3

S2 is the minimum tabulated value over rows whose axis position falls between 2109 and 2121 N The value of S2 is 382.8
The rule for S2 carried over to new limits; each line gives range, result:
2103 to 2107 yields 420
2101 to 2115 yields 416.4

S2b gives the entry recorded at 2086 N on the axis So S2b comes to 376.5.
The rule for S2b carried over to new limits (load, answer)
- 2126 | 348.8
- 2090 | 366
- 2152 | 384.9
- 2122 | 371.6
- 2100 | 398.3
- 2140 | 403.2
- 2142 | 368.7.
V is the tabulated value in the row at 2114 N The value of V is 440.4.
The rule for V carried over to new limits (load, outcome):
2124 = 392.4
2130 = 349.2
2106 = 447.6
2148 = 375.7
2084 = 360.7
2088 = 386.2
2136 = 357.8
